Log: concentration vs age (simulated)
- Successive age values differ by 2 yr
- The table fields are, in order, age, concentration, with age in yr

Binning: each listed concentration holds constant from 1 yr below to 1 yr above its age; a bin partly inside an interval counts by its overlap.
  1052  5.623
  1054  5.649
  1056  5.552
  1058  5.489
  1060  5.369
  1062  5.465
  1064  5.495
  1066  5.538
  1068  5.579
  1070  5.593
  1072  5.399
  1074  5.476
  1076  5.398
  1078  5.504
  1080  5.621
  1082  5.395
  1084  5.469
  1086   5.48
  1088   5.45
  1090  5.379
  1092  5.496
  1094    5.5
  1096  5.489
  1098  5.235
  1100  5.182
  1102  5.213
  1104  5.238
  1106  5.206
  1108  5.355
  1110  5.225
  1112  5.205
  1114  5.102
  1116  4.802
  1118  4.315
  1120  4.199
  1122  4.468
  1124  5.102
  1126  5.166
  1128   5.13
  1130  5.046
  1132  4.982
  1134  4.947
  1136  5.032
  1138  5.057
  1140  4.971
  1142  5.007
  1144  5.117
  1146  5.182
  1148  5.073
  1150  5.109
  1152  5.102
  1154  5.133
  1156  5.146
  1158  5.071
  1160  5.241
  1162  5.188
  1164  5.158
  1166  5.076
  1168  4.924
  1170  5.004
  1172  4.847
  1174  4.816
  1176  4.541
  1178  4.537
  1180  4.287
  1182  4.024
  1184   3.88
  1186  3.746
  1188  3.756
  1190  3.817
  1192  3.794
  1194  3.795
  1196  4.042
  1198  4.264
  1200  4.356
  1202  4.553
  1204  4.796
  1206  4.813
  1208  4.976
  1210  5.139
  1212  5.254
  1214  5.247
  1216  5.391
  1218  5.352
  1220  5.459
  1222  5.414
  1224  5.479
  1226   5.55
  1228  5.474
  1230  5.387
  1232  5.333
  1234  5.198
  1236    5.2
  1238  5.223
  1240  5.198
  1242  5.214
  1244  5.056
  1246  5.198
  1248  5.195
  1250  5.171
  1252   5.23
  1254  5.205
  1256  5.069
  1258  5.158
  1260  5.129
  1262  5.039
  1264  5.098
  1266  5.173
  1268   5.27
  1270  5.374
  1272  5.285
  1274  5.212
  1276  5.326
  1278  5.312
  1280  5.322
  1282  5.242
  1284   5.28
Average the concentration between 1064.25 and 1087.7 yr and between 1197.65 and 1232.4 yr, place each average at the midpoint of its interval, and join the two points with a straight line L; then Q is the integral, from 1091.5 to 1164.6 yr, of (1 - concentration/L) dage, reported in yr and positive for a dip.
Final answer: 3.8 yr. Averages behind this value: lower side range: 5.49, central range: 5.08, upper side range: 5.14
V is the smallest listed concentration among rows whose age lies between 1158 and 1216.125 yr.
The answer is 3.746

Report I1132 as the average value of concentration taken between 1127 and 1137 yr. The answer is 5.03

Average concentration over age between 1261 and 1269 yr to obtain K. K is 5.14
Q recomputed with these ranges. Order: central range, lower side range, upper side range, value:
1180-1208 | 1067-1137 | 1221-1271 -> 5.72 yr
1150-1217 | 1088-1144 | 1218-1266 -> 6.55 yr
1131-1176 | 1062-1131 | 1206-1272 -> 1.75 yr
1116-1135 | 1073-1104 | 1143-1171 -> 1.56 yr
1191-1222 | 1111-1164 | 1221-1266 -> 2.32 yr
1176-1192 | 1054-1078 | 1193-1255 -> 3.56 yr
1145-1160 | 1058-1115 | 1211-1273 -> 0.60 yr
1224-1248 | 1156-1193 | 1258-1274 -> -1.43 yr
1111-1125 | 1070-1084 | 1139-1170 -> 1.42 yr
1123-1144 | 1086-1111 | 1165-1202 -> -0.57 yr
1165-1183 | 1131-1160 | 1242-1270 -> 1.49 yr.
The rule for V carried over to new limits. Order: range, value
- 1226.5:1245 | 5.056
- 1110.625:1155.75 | 4.199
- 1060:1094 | 5.369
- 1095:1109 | 5.182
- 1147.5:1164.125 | 5.071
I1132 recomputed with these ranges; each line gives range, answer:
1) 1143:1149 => 5.12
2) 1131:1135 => 4.96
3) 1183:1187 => 3.81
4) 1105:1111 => 5.26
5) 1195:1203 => 4.3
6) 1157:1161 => 5.16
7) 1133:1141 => 5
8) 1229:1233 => 5.36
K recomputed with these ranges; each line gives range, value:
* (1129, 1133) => 5.01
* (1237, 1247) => 5.18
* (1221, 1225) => 5.45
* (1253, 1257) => 5.14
